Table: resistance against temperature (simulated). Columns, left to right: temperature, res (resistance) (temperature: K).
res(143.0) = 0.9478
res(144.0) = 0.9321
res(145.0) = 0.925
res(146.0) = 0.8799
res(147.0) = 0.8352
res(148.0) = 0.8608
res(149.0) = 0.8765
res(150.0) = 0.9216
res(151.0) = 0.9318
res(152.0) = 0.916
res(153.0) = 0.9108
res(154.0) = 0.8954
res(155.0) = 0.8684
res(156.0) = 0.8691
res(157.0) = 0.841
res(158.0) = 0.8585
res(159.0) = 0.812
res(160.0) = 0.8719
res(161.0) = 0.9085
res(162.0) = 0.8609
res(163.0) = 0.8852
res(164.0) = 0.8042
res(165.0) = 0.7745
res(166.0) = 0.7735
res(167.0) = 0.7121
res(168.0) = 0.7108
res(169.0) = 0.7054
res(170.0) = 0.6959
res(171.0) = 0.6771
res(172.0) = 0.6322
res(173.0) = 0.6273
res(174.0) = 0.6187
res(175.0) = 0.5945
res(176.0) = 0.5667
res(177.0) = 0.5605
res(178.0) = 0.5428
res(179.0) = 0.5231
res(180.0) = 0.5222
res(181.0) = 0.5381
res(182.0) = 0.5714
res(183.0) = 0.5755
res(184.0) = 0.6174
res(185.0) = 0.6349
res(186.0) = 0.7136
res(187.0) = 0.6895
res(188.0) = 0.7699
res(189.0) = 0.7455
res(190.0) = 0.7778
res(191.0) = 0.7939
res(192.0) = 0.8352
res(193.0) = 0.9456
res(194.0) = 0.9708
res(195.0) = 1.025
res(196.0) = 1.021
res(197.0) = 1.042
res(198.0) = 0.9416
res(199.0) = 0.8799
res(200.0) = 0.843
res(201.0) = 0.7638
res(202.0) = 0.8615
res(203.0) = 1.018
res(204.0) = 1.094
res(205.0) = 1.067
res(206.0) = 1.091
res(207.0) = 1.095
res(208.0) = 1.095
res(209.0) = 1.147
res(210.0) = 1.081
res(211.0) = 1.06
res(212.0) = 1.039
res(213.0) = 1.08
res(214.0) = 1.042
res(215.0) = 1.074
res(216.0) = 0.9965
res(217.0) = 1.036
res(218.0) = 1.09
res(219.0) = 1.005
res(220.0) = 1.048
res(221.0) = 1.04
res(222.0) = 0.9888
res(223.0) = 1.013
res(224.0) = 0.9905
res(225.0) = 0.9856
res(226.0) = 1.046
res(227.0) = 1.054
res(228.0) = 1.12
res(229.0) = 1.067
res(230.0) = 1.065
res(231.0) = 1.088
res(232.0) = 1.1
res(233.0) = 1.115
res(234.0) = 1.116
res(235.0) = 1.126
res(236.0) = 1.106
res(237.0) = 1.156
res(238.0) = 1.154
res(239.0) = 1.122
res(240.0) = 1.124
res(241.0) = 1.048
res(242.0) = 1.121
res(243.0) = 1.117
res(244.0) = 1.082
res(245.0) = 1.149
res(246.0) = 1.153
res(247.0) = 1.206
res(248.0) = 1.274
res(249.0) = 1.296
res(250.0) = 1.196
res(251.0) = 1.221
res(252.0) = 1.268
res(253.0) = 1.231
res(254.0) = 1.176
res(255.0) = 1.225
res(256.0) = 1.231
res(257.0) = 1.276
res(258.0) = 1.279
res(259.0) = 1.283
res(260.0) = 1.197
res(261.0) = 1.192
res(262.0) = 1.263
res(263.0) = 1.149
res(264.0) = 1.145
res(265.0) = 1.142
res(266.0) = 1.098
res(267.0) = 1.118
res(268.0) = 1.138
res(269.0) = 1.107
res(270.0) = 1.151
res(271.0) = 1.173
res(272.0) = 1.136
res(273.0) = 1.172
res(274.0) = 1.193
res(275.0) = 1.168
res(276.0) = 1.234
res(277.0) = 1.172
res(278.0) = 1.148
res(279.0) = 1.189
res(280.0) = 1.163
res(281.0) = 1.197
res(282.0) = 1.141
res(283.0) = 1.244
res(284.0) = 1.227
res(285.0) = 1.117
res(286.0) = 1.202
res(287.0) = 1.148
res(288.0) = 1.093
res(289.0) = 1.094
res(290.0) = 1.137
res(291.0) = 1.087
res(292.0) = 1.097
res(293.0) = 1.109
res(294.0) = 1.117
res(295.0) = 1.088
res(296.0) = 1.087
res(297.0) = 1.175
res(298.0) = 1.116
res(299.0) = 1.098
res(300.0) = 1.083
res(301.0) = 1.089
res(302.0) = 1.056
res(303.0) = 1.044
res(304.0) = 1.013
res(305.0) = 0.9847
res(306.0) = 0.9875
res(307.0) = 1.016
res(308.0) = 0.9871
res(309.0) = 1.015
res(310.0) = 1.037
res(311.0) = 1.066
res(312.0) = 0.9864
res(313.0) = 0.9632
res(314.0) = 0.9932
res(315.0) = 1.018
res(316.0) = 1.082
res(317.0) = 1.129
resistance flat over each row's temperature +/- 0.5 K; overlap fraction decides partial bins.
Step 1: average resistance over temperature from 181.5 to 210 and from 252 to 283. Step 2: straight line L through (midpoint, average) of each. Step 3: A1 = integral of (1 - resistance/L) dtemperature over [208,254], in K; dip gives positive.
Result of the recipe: -3.2 K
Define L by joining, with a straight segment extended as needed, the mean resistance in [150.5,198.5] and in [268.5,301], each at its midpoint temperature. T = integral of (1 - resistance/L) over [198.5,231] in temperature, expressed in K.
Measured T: -4.5 K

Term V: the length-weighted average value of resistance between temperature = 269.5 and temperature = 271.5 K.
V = 1.16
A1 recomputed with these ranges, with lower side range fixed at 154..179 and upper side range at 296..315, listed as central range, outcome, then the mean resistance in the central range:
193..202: -1.4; 0.932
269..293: -4.2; 1.16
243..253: -3.1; 1.2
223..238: -3.5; 1.08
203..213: -3.0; 1.08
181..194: 1.0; 0.725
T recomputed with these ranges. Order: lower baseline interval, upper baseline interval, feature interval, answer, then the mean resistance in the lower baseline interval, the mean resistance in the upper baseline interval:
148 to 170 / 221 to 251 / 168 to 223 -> 7.0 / 0.84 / 1.11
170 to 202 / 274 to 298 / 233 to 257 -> -4.7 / 0.729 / 1.15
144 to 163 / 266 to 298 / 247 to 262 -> -2.0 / 0.882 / 1.15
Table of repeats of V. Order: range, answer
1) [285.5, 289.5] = 1.13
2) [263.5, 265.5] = 1.14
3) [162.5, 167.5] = 0.79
